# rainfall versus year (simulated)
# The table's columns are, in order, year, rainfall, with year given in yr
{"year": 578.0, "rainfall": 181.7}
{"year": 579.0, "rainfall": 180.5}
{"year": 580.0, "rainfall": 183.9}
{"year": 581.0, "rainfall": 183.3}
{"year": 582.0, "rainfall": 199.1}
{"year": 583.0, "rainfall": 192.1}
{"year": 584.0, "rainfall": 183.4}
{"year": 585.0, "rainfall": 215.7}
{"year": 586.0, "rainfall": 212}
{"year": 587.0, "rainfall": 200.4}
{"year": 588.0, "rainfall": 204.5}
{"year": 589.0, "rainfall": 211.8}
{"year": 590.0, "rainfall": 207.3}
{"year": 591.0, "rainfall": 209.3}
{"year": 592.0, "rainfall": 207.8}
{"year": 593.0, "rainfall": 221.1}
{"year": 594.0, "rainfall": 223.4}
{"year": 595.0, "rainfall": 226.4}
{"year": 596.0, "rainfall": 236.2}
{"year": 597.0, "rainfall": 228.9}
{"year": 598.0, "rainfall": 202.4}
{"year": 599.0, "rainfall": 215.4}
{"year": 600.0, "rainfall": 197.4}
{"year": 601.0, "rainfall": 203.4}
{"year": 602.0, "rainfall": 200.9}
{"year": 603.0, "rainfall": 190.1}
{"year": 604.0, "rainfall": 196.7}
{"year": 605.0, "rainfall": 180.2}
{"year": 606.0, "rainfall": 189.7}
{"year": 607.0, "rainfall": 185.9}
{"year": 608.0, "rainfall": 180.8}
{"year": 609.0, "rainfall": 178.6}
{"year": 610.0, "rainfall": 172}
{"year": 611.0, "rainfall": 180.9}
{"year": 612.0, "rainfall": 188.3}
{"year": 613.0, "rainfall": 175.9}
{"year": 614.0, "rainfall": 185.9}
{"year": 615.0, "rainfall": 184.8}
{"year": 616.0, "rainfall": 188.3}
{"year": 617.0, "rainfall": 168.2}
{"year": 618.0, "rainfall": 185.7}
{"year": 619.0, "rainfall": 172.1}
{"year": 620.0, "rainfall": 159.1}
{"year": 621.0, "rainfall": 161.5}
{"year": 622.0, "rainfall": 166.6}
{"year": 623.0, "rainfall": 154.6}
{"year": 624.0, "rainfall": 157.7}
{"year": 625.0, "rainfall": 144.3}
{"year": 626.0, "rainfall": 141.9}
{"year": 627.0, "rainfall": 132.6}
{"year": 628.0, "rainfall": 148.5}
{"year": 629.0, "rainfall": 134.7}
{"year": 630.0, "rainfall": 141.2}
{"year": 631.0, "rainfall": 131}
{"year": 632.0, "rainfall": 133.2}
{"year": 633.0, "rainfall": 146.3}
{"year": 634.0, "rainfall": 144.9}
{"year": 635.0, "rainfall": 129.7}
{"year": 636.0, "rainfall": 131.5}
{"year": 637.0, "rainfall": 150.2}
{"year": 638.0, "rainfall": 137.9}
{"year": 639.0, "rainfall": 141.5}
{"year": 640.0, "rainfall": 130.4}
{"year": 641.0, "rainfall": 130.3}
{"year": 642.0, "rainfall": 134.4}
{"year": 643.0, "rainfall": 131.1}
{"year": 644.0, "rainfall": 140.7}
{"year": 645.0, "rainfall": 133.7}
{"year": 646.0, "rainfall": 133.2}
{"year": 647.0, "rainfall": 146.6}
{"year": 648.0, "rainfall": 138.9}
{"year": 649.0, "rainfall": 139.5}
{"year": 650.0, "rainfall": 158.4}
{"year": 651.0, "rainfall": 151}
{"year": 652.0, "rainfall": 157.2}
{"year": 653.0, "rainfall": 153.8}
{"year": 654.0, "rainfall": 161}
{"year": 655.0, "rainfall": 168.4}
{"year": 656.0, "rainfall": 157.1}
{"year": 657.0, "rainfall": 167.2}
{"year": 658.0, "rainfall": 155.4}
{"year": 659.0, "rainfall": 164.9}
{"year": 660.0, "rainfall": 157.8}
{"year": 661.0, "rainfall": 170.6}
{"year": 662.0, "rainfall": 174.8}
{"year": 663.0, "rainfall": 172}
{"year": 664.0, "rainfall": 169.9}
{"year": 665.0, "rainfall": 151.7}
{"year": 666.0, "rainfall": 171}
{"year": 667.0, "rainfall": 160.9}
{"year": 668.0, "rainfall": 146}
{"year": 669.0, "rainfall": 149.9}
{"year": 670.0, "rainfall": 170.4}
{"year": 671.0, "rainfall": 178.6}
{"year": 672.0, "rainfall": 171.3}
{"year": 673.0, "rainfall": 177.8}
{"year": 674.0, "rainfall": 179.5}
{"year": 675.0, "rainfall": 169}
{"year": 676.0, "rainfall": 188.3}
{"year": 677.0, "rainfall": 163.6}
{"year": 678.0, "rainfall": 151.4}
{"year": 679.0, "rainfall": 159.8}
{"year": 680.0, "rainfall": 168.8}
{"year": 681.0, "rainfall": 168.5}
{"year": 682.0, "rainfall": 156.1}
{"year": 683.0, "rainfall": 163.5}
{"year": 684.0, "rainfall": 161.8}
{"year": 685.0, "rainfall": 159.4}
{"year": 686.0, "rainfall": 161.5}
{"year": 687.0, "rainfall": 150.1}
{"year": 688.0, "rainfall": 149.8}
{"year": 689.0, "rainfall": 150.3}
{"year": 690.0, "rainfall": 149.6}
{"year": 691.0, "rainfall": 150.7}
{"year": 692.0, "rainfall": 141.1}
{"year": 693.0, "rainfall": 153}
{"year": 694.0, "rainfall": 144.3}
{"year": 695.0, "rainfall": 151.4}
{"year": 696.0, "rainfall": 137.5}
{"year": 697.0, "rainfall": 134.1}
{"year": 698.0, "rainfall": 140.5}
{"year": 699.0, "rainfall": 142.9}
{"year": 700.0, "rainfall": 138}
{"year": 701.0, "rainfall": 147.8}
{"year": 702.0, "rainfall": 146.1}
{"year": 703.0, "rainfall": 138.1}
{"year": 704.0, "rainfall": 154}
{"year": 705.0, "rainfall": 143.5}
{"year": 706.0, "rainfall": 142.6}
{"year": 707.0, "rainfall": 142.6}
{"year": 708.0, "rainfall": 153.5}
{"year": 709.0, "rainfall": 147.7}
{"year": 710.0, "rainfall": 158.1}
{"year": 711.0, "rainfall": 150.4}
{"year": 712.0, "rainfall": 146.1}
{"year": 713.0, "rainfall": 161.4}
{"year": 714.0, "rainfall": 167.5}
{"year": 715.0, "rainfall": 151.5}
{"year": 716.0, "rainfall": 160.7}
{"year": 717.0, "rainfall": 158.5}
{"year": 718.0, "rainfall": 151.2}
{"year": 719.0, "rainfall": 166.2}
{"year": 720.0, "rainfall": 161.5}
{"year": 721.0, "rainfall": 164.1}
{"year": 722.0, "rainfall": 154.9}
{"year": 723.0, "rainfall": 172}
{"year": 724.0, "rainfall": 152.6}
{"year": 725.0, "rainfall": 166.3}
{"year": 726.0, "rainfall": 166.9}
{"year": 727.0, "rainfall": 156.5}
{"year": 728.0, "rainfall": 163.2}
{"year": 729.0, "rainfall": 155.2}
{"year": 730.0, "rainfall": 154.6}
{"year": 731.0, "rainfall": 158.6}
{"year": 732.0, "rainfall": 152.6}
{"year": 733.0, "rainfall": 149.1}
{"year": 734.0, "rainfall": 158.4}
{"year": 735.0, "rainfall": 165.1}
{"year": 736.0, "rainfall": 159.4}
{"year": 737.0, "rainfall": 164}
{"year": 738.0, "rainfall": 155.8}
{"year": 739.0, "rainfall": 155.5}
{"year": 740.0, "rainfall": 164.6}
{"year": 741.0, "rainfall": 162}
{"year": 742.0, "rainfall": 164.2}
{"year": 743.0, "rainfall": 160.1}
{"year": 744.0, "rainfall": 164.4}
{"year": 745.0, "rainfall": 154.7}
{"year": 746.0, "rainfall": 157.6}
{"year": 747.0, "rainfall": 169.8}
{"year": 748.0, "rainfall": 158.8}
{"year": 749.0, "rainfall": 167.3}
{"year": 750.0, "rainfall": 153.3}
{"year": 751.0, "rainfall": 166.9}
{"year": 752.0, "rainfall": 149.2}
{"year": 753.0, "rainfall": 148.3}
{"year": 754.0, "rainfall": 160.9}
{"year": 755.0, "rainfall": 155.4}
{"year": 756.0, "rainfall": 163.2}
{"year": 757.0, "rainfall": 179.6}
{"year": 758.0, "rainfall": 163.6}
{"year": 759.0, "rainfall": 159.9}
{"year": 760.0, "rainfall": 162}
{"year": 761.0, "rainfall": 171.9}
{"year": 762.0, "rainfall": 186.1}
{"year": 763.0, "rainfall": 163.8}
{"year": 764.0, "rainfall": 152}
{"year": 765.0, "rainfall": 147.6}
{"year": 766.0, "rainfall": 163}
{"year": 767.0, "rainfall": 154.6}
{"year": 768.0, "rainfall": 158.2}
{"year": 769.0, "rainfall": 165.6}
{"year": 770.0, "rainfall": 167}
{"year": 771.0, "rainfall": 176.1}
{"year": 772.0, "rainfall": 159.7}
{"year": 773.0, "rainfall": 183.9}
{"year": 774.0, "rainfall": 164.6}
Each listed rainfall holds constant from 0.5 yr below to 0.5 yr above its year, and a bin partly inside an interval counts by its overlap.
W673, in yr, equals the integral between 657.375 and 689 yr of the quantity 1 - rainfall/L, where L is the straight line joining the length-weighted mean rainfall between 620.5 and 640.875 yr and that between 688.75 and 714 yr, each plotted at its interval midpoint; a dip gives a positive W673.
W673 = -4.1 yr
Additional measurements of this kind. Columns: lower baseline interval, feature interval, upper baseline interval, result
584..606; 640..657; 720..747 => 3.9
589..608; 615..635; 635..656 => 2.1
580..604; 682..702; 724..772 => 3.2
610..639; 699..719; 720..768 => 1.1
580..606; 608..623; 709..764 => 1.7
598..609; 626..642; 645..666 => 3.2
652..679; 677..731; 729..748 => 2.8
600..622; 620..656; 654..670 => 5.8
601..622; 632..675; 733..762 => 5.4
